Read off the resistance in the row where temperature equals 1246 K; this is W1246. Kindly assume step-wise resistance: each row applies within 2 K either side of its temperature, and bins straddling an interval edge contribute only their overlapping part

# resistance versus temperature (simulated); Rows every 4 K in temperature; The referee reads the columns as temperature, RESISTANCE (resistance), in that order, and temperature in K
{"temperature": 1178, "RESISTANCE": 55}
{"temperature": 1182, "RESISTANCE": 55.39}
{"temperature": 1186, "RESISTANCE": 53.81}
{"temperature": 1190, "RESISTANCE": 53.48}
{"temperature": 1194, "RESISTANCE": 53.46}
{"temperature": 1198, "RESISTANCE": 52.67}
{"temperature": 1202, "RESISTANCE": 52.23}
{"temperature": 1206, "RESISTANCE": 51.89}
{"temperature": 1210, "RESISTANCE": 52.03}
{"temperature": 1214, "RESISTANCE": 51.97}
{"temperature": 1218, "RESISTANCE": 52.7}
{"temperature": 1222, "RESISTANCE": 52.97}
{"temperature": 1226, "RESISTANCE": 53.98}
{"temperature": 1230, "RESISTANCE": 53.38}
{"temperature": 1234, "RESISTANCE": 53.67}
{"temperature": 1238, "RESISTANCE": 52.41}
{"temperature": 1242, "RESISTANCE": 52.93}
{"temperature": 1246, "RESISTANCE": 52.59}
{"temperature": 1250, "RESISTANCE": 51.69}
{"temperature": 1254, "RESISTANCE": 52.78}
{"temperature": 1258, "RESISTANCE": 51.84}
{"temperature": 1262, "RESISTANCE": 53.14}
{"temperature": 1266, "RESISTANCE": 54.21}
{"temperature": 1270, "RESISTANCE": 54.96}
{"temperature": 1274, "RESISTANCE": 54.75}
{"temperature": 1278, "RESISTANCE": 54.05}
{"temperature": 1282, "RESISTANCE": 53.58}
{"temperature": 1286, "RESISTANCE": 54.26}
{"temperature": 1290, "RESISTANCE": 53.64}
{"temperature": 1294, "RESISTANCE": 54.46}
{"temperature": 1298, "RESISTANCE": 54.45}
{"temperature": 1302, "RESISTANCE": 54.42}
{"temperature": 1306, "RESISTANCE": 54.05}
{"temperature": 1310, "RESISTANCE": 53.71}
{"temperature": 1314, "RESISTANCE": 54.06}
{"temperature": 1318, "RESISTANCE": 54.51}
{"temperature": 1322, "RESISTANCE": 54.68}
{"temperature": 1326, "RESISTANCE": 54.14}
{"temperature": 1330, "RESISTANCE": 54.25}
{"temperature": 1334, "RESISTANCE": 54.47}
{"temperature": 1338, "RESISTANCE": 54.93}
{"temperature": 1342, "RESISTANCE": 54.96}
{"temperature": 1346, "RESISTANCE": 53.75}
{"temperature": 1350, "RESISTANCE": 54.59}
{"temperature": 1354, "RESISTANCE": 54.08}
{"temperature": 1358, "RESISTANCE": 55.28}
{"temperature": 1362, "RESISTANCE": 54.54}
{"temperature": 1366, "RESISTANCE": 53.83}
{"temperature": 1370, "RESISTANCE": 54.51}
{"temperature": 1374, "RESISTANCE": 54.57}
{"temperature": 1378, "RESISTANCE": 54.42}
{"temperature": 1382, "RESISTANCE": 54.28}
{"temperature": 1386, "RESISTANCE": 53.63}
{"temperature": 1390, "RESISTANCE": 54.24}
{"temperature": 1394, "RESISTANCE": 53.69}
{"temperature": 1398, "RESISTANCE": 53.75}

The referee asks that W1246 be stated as 52.59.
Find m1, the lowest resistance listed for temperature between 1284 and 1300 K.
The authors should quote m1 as 53.64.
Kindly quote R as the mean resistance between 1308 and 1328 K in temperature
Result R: 54.2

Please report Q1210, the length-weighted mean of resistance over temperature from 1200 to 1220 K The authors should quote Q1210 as 52.2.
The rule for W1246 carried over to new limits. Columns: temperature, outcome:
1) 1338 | 54.93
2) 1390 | 54.24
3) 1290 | 53.64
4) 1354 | 54.08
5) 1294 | 54.46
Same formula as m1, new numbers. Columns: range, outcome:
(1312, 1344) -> 54.06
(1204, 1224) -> 51.89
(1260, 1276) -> 53.14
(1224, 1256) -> 51.69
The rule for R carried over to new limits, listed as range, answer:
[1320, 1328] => 54.4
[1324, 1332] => 54.2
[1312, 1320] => 54.3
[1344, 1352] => 54.2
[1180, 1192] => 54.2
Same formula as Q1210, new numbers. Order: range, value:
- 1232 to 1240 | 53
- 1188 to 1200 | 53.2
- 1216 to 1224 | 52.8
